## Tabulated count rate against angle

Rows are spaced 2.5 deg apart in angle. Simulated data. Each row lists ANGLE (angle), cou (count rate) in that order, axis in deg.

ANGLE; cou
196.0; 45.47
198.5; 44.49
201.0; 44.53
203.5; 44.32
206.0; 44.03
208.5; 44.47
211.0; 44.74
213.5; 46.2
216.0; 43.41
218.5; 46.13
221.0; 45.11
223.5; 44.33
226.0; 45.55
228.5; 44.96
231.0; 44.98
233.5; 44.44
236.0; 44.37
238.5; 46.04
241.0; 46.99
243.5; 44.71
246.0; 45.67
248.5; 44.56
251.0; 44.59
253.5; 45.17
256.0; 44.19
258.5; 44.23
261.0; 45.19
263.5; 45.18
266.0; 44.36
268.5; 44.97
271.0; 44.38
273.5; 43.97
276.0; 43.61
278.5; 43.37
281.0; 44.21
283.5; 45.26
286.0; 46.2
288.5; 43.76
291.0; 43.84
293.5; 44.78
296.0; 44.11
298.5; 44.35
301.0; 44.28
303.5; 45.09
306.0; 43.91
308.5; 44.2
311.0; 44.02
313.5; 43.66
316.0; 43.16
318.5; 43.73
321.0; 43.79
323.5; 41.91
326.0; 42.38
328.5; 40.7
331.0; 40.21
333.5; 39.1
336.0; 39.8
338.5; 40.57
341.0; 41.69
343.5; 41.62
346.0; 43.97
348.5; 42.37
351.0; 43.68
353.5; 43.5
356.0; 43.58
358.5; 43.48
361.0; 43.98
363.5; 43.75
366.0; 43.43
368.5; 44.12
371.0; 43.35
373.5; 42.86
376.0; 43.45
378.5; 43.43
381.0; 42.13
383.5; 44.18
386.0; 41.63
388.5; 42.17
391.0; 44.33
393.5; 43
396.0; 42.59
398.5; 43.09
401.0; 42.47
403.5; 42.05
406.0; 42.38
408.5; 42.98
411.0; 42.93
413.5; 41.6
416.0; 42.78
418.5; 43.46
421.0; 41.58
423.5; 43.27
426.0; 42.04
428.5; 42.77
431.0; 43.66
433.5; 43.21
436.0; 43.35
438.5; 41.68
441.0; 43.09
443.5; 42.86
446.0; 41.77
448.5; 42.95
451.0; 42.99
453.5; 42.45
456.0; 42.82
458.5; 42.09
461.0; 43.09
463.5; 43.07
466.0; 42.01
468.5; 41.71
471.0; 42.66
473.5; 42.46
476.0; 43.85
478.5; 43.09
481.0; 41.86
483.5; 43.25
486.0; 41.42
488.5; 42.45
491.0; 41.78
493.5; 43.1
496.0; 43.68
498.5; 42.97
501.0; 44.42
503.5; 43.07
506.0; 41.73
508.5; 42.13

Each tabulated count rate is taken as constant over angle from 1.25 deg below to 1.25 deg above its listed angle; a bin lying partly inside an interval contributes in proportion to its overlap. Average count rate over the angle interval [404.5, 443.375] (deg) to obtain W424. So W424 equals 42.7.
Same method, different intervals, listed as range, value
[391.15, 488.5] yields 42.7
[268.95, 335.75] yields 43.5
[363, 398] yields 43.2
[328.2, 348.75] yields 41.1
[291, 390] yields 43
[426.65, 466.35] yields 42.7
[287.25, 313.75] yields 44.2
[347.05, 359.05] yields 43.3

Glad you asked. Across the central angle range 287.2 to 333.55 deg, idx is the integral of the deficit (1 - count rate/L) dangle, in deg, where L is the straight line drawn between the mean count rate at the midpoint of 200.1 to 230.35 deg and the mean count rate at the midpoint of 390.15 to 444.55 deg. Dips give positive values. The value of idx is 0.57 deg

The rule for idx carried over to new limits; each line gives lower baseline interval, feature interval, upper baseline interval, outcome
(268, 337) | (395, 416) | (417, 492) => 0.18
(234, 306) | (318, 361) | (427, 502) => 1.80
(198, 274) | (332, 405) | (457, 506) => 1.62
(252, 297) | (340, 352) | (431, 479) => 0.31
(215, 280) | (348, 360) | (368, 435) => 0.02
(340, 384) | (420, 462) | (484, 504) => 0.32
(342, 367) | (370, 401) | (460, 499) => 0.11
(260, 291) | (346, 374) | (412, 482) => 0.06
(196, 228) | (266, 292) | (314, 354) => -0.65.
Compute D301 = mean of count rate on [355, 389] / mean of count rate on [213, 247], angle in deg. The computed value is 1.0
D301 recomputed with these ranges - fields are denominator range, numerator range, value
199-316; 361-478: 0.96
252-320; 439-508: 0.96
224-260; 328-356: 0.93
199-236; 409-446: 0.95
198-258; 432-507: 0.95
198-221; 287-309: 0.99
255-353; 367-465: 0.99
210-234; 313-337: 0.93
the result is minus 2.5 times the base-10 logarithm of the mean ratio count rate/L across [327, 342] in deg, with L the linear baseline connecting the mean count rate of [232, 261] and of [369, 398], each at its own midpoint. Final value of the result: 0.09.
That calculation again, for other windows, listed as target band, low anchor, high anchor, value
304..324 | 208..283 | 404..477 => 0.01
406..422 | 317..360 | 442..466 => 0.00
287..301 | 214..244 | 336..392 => 0.00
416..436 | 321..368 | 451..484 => -0.01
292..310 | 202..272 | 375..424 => -0.01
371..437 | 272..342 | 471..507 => 0.00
